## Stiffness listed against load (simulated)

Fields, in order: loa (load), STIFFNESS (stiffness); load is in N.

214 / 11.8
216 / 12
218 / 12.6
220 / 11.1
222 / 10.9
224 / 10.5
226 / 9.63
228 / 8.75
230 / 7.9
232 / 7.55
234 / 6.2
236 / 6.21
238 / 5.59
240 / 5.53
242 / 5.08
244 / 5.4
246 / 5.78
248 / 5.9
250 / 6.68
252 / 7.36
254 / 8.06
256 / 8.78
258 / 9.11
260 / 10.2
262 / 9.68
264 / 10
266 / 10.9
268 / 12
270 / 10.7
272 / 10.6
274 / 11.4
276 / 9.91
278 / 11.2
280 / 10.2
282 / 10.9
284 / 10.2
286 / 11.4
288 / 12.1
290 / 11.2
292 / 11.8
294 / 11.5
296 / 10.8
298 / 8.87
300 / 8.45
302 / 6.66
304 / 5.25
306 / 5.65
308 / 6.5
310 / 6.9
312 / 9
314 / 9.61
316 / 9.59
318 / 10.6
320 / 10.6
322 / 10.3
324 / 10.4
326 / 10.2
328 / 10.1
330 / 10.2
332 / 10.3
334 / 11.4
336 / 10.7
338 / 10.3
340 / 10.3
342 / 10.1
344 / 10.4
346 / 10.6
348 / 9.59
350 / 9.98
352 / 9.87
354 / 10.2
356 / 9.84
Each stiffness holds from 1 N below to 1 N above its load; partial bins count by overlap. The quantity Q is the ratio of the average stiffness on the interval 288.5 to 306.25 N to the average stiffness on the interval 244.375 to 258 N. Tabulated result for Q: 1.28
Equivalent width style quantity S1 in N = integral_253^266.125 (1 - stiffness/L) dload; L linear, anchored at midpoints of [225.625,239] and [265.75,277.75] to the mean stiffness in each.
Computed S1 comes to 0.52 N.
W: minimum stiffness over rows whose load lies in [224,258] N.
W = 5.08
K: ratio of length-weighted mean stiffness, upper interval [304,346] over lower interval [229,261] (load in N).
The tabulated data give 1.38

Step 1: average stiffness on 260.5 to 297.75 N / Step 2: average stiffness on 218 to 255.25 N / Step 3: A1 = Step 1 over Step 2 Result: 1.43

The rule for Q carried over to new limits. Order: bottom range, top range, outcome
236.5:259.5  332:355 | 1.53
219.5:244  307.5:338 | 1.27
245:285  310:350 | 1.07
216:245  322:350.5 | 1.26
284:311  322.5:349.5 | 1.14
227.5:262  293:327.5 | 1.25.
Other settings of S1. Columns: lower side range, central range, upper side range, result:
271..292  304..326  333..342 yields 4.0 N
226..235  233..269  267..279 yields 6.8 N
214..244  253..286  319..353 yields -3.8 N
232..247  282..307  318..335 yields -2.6 N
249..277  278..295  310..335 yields -2.3 N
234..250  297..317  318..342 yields 3.4 N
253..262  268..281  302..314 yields -3.7 N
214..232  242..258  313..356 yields 5.3 N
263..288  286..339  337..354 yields 4.3 N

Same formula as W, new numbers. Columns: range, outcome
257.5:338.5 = 5.25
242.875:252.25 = 5.4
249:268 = 6.68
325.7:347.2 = 10.1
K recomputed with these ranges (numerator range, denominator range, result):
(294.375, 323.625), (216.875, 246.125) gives 1.07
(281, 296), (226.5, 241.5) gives 1.64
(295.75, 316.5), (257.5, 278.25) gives 0.74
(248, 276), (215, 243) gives 1.12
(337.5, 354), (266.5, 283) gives 0.93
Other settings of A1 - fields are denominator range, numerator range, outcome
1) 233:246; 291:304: 1.65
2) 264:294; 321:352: 0.94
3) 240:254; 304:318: 1.28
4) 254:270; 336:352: 1.02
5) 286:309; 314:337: 1.14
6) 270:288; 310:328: 0.91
